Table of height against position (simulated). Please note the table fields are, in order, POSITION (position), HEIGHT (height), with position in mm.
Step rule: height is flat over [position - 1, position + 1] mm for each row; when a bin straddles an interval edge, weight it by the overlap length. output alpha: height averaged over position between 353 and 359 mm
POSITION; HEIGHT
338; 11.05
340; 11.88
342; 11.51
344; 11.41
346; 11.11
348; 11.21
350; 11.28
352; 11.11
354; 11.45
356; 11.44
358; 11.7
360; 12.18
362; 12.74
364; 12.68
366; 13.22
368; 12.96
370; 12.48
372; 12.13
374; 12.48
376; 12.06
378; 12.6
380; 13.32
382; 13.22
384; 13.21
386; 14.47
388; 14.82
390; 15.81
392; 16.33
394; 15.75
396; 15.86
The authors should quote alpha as 11.5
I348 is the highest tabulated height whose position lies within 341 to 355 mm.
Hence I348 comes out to 11.51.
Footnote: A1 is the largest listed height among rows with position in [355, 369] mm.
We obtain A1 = 13.22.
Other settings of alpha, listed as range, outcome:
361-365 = 12.7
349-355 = 11.3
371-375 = 12.3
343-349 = 11.2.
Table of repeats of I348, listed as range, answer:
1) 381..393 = 16.33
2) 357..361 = 12.18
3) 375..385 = 13.32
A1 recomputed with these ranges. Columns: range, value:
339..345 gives 11.88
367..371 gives 12.96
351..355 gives 11.45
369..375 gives 12.48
